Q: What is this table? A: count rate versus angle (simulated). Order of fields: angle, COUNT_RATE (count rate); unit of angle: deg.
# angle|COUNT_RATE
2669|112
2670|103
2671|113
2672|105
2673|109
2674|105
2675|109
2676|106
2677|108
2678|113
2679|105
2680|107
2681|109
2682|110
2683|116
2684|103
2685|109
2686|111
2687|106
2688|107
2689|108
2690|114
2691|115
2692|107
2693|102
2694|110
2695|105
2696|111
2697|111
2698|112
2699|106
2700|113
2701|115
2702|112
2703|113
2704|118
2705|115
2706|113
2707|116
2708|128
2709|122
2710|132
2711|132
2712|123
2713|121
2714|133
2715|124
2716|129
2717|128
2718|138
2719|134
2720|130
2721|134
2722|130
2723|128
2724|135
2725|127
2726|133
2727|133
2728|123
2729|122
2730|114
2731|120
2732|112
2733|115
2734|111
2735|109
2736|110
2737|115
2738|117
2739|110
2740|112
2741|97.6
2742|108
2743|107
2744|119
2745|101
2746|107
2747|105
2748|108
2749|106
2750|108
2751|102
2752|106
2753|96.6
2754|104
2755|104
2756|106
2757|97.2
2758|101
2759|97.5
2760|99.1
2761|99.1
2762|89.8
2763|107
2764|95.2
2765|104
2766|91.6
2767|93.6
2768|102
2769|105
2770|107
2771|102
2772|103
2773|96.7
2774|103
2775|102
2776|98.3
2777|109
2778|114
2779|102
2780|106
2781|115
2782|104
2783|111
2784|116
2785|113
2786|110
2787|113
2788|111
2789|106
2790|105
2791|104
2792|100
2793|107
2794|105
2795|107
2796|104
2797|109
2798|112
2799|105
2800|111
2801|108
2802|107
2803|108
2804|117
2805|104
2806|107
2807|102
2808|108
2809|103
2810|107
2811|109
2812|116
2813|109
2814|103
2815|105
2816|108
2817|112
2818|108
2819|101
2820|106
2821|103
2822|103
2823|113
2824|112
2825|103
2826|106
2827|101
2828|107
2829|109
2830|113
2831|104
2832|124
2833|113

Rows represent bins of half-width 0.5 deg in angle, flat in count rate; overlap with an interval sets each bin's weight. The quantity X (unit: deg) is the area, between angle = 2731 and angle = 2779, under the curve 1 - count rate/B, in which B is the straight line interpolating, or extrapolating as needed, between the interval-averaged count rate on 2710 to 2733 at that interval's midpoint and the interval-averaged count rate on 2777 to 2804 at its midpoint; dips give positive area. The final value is 5.5 deg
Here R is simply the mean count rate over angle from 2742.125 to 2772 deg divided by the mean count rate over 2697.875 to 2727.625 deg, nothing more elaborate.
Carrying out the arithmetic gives 0.82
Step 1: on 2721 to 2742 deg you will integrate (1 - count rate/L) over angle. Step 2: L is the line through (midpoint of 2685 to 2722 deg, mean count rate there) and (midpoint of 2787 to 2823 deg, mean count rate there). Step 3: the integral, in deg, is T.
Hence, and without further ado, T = -0.7 deg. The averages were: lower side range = 118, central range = 119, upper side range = 107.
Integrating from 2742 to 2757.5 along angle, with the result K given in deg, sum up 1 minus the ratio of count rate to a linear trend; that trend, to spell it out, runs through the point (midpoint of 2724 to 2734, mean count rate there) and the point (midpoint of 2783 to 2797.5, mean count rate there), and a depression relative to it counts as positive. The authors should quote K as 1.6 deg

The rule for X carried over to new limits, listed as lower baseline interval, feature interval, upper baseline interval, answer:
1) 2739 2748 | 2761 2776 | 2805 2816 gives 1.0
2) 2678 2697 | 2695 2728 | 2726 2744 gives -3.4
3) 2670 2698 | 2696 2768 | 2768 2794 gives -4.2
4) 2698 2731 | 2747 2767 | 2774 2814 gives 2.5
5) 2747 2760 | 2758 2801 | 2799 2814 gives 0.3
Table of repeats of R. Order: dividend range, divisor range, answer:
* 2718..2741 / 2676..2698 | 1.11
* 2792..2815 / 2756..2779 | 1.06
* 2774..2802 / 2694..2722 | 0.89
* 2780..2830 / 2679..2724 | 0.92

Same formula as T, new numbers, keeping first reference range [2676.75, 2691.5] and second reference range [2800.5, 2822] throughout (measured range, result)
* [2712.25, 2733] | -3.5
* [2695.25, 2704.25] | -0.2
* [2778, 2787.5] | -0.2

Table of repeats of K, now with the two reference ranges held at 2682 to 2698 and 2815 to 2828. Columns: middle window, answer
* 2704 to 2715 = -1.5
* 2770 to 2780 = 0.3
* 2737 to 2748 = -0.1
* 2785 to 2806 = -0.2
